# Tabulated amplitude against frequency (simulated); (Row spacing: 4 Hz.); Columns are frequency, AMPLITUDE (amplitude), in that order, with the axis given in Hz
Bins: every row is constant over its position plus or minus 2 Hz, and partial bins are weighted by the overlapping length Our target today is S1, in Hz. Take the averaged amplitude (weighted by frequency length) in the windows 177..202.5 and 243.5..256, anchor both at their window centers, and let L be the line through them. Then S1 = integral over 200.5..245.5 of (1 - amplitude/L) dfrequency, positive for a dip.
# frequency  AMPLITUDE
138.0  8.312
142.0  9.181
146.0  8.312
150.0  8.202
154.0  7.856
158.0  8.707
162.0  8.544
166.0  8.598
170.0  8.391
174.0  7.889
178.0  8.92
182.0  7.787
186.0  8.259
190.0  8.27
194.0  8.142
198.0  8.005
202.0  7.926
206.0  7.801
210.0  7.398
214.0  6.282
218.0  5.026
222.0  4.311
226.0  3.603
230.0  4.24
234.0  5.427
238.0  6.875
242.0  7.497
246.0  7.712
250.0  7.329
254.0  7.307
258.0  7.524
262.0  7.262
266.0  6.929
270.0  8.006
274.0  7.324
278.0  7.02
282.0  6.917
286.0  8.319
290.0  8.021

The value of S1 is 9.9 Hz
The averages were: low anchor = 8.17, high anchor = 7.45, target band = 6.07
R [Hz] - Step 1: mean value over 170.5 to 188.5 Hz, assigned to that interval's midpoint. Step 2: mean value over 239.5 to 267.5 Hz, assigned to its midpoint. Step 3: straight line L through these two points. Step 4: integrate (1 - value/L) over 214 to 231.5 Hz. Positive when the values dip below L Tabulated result 7.3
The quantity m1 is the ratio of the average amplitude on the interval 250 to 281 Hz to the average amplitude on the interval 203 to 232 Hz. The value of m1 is 1.31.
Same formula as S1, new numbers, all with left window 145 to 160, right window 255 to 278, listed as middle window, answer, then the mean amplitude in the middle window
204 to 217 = 1.4 Hz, 7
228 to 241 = 3.3 Hz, 5.67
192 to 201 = -0.2 Hz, 8.06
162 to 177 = -0.4 Hz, 8.37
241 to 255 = 0.1 Hz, 7.47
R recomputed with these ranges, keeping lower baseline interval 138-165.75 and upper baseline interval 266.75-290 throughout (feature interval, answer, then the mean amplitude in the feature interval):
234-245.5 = 1.27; 6.95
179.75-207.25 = 0.39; 8.04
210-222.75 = 3.76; 5.64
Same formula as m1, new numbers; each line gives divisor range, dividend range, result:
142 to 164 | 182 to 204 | 0.96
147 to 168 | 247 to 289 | 0.89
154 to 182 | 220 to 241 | 0.60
